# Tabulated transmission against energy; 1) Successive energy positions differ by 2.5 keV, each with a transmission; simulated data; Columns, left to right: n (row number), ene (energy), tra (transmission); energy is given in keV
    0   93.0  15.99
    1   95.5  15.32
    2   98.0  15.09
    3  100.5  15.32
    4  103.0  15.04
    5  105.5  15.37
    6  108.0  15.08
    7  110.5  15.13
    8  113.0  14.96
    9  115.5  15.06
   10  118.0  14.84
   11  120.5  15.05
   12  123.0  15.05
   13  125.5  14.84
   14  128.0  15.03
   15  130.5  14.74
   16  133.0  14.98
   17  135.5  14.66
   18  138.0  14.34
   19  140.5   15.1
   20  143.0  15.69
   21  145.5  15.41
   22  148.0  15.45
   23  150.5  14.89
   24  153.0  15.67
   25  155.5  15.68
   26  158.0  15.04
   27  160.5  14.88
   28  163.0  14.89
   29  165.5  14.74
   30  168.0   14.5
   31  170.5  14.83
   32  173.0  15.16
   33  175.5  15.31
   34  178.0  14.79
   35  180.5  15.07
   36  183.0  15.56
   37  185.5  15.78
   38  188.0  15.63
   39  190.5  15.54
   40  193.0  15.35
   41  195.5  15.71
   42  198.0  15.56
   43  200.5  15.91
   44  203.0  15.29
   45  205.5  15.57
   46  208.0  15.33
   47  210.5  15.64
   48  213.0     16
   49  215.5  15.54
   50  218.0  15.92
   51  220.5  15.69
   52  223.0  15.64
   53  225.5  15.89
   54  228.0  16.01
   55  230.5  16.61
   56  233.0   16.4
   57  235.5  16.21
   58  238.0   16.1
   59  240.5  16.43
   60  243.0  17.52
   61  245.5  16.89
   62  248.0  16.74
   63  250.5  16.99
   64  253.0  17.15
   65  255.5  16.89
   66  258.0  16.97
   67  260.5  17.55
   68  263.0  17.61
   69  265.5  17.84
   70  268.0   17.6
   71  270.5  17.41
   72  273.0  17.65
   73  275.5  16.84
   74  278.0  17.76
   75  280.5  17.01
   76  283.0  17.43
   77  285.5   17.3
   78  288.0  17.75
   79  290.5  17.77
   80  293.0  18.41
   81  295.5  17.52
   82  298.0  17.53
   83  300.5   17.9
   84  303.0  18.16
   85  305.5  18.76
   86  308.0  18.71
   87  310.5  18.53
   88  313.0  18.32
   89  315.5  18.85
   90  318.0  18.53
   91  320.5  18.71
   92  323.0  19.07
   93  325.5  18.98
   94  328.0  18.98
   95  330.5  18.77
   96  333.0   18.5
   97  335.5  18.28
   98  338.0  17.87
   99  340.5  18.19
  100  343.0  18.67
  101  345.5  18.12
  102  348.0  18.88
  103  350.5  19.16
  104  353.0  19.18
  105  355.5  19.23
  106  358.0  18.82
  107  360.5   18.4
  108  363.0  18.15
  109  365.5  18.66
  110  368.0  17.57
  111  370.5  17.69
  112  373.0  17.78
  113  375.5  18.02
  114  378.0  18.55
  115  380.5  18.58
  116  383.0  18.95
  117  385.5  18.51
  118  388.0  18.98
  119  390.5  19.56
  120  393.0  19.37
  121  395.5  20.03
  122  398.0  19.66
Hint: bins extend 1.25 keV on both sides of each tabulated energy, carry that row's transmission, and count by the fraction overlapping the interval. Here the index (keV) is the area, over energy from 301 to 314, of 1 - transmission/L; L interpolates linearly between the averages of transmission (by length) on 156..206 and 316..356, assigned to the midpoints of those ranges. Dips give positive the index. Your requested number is -0.29 keV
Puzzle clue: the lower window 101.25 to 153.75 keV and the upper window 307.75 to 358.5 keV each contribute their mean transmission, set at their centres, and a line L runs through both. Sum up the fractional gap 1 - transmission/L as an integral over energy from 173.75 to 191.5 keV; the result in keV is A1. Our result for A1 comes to 0.7 keV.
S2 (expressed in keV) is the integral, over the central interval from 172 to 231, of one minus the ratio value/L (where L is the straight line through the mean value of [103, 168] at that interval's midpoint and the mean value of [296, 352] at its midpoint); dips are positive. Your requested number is 2.4 keV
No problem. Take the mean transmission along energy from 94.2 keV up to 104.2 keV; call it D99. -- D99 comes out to 15.2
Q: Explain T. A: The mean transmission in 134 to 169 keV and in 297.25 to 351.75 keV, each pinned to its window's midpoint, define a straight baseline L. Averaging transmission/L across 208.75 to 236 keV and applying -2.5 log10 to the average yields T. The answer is 0.037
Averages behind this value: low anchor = 15.1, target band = 15.9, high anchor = 18.5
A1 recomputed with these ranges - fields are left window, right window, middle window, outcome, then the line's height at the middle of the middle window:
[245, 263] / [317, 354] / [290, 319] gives -0.3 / 18.1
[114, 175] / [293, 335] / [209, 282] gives 1.6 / 17.1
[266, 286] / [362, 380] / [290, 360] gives -3.0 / 17.7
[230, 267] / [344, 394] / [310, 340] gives -1.0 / 18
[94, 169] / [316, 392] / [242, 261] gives -0.1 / 17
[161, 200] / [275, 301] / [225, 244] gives 0.0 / 16.4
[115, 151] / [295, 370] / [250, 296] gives 0.0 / 17.5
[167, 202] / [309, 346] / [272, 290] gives 0.1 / 17.5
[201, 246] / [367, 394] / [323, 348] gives -1.0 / 17.8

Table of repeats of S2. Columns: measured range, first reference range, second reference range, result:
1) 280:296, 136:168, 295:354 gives 0.15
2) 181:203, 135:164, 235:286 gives 0.45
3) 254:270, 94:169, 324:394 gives -0.30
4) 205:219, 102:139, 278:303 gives 0.63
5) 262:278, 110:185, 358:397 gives -0.54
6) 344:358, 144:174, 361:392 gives -0.67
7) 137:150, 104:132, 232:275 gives 0.17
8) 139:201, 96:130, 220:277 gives 2.08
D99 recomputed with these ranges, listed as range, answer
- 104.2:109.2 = 15.2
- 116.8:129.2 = 15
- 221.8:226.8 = 15.8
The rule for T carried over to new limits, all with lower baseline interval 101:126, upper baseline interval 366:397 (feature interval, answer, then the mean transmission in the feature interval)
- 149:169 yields 0.044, 15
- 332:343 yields -0.012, 18.3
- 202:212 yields 0.057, 15.5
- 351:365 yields -0.026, 18.8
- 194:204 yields 0.040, 15.6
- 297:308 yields -0.036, 18.2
